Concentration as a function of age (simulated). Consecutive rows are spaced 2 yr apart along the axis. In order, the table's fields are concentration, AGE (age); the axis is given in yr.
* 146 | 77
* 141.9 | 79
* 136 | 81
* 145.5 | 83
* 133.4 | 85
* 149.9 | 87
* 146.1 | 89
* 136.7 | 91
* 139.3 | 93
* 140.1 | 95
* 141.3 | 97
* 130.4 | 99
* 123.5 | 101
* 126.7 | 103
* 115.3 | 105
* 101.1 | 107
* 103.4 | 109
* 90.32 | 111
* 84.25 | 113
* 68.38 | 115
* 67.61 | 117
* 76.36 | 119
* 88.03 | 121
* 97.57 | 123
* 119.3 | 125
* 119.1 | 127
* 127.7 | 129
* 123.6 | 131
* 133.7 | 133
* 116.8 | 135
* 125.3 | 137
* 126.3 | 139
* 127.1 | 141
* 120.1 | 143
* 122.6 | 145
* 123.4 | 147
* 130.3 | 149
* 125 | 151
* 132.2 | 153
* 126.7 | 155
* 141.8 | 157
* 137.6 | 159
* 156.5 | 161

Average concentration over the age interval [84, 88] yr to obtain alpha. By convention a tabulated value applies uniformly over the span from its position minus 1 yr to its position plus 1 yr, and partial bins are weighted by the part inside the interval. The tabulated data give 142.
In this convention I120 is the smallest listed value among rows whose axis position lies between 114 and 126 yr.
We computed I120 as 67.61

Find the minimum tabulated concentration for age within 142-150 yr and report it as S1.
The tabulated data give 120.1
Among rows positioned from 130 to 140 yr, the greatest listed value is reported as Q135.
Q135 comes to 133.7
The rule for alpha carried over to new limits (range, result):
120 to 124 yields 92.8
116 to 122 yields 77.3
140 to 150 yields 125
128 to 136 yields 125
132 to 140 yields 126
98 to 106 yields 124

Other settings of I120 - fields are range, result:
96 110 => 101.1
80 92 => 133.4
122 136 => 97.57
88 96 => 136.7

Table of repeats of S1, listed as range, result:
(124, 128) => 119.1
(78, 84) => 136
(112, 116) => 68.38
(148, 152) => 125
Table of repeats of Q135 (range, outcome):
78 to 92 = 149.9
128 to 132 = 127.7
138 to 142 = 127.1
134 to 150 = 130.3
